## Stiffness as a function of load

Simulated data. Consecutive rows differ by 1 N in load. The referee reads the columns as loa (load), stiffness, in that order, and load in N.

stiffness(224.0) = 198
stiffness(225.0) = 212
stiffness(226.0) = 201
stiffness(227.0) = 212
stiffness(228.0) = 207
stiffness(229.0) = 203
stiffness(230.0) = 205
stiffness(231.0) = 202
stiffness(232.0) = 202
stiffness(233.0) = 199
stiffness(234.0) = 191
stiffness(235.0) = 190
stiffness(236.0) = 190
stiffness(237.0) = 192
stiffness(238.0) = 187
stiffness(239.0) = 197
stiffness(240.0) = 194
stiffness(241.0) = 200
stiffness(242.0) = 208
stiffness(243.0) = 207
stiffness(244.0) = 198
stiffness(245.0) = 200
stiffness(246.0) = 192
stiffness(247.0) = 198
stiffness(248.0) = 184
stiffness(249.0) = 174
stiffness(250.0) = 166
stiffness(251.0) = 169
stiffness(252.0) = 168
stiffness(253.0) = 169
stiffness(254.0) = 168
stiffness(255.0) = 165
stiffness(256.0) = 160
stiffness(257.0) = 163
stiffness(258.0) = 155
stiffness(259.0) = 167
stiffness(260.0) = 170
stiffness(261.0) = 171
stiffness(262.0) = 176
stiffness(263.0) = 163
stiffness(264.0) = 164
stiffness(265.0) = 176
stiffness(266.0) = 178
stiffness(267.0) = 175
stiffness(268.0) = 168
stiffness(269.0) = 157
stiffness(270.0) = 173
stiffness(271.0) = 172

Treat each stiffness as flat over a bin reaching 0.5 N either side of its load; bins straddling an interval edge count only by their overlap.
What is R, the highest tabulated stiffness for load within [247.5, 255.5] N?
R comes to 184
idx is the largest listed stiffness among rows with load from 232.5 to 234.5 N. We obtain 199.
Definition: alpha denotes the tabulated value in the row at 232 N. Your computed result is 202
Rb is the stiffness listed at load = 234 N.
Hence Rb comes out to 191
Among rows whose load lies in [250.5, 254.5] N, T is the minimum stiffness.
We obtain 168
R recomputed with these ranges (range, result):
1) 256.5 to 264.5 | 176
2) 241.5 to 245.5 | 208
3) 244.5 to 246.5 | 200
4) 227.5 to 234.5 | 207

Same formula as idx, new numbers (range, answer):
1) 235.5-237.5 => 192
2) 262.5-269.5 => 178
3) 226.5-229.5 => 212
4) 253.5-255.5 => 168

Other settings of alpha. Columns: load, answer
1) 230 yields 205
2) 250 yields 166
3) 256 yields 160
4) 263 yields 163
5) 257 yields 163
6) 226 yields 201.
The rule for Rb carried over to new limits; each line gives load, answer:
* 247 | 198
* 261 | 171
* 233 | 199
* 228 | 207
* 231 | 202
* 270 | 173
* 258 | 155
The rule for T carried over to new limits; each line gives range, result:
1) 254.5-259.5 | 155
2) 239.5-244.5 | 194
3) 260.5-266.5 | 163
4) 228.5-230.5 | 203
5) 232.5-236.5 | 190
